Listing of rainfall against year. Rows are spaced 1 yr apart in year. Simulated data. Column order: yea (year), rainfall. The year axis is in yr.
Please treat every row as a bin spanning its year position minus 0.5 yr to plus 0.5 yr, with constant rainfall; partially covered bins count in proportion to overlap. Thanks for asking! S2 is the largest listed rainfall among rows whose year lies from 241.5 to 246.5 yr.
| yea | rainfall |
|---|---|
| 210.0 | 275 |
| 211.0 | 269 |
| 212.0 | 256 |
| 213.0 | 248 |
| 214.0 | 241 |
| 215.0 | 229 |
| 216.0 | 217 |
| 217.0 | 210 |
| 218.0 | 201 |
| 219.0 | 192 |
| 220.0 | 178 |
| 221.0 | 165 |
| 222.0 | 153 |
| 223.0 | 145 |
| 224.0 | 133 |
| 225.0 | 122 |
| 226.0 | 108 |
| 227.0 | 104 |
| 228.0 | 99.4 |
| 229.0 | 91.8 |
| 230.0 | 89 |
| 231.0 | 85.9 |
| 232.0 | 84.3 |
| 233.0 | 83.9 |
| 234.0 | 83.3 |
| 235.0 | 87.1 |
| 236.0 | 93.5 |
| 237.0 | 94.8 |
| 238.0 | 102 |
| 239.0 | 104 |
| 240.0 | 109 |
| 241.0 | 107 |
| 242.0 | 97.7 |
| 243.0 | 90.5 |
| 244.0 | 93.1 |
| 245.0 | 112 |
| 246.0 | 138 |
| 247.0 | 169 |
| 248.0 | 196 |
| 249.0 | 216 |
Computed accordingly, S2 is 138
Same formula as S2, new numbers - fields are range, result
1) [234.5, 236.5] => 93.5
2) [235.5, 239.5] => 104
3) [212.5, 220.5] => 248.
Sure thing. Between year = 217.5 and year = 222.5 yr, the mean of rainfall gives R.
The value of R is 178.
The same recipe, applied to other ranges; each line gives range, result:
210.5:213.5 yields 258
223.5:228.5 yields 113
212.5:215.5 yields 239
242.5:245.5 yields 98.5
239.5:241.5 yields 108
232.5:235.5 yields 84.8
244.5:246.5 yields 125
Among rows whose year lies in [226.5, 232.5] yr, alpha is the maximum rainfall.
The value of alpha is 104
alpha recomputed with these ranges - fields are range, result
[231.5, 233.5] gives 84.3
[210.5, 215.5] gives 269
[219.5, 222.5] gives 178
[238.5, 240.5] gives 109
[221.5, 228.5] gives 153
